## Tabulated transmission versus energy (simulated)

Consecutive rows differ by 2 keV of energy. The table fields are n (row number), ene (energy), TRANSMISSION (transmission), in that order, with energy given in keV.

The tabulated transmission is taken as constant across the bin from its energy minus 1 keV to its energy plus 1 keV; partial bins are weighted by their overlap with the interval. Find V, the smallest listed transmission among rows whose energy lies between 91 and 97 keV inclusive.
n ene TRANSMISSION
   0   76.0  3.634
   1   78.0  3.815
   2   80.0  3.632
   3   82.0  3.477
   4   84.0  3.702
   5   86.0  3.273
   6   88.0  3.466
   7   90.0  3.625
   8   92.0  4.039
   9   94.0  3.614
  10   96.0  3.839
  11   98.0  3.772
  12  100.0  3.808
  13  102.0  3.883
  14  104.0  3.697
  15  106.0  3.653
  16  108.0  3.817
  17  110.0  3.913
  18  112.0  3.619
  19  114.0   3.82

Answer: 3.614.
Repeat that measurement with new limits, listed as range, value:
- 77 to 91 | 3.273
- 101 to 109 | 3.653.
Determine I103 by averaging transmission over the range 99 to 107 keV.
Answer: 3.76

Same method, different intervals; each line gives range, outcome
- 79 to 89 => 3.51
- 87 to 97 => 3.72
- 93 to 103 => 3.78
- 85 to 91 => 3.45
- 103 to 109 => 3.72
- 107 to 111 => 3.87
